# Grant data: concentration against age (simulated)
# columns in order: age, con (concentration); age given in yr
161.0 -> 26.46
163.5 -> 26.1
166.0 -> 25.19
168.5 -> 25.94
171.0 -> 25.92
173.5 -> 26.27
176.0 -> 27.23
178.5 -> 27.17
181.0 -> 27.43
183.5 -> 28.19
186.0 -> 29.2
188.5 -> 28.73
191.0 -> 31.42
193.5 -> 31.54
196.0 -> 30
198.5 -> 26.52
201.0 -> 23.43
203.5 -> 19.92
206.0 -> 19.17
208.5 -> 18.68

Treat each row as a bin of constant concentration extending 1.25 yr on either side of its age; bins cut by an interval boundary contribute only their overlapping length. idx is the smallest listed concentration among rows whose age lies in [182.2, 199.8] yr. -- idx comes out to 26.52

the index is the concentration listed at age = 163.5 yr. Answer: 26.1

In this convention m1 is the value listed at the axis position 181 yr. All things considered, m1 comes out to 27.43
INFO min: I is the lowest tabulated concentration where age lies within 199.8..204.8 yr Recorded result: 19.92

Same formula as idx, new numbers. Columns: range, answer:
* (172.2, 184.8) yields 26.27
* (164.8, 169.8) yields 25.19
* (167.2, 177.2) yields 25.92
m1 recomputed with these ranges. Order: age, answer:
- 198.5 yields 26.52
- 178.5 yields 27.17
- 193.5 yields 31.54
